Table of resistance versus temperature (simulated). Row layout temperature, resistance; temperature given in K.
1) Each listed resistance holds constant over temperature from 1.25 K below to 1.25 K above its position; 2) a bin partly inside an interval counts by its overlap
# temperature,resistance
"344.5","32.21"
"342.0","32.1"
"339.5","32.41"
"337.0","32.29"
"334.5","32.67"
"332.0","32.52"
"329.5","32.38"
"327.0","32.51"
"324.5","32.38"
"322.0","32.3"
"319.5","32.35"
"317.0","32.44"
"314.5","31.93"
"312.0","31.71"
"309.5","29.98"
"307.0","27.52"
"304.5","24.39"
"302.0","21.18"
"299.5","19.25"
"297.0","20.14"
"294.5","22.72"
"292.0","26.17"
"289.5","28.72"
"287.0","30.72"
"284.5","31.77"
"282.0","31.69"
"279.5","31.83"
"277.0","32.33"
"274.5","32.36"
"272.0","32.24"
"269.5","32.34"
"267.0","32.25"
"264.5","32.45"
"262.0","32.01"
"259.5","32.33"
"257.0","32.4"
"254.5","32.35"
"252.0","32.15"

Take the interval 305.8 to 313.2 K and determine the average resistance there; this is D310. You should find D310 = 29.7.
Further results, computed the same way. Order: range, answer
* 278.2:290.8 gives 30.9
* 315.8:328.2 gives 32.4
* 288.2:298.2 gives 24.5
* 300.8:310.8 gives 25.8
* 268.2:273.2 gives 32.3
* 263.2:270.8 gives 32.3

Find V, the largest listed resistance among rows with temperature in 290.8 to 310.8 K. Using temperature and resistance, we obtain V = 29.98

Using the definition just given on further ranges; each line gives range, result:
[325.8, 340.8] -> 32.67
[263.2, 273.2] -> 32.45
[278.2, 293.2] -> 31.83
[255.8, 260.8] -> 32.4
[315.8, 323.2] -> 32.44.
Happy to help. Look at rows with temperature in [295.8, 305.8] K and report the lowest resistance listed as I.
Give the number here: 19.25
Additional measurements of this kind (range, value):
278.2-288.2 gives 30.72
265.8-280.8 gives 31.83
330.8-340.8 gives 32.29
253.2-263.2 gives 32.01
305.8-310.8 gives 27.52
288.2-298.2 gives 20.14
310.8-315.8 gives 31.71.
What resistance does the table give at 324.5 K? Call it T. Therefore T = 32.38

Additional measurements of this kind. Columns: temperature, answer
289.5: 28.72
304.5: 24.39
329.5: 32.38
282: 31.69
